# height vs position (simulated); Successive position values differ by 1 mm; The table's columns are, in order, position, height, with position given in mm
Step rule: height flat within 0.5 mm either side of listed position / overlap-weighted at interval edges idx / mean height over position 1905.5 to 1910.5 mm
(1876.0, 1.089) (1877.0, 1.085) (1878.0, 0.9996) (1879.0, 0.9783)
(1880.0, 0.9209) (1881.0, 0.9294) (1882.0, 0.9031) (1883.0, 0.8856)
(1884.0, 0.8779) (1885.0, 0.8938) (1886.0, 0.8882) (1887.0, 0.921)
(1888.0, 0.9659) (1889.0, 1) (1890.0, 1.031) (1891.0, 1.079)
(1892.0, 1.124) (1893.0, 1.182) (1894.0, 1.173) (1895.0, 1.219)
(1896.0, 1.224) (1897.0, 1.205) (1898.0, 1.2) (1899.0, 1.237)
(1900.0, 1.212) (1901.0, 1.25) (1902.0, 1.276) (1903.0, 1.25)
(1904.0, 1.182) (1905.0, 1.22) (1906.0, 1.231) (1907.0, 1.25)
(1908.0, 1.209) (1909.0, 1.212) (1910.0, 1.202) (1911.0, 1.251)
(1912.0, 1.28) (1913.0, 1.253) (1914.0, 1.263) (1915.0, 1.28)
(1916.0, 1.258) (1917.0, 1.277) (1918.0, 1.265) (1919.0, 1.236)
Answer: 1.22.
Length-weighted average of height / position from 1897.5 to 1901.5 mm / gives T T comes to 1.22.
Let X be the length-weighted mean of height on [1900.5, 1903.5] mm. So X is 1.26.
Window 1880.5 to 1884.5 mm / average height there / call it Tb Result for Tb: 0.899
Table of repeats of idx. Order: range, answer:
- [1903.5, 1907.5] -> 1.22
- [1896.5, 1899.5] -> 1.21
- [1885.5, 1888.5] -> 0.925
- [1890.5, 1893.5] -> 1.13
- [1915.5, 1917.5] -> 1.27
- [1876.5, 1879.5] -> 1.02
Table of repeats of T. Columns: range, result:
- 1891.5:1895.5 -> 1.17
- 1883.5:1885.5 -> 0.886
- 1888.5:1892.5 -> 1.06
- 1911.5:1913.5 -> 1.27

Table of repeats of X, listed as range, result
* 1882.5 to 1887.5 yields 0.893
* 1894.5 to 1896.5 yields 1.22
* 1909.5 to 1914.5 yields 1.25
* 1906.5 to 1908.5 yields 1.23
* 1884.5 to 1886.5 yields 0.891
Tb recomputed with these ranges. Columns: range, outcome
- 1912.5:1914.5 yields 1.26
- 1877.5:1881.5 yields 0.957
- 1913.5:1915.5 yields 1.27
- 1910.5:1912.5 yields 1.27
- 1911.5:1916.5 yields 1.27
